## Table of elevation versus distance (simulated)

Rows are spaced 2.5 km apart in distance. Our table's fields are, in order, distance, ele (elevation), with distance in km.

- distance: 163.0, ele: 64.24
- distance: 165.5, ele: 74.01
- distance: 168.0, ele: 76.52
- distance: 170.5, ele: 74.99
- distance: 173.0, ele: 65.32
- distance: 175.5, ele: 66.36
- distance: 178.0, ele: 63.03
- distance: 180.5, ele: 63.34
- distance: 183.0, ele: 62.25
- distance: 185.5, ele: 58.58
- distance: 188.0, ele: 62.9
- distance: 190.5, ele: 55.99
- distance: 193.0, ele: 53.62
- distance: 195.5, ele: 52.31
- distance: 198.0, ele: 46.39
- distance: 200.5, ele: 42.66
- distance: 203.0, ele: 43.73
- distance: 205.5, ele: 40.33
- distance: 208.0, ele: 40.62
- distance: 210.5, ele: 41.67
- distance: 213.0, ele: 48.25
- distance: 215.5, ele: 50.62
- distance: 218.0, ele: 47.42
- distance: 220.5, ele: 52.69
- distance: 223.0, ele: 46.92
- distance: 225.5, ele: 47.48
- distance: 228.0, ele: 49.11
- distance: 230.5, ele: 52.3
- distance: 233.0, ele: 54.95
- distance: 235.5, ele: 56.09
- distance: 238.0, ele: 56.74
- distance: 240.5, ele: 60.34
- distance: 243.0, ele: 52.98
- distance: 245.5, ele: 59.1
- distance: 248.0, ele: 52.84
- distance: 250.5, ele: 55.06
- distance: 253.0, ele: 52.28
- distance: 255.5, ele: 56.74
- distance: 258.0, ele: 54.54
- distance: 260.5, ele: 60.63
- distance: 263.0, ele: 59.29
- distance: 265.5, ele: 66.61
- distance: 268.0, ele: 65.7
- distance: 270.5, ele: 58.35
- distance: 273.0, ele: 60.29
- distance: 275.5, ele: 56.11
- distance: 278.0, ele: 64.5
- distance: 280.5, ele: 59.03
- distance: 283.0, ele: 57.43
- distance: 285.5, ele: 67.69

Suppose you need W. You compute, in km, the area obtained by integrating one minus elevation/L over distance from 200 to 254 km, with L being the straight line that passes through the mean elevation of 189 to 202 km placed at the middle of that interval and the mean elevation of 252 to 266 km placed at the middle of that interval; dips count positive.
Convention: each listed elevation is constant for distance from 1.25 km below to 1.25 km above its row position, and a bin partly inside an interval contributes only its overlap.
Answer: 3.9 km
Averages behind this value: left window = 50.3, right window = 58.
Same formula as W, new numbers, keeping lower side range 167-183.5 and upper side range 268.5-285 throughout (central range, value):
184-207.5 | 5.52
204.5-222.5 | 5.17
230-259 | 3.23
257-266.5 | 0.13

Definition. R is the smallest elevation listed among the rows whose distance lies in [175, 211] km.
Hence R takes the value 40.33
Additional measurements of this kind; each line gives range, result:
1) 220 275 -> 46.92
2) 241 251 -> 52.84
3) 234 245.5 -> 52.98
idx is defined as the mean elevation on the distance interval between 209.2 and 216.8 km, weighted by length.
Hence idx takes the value 46.8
